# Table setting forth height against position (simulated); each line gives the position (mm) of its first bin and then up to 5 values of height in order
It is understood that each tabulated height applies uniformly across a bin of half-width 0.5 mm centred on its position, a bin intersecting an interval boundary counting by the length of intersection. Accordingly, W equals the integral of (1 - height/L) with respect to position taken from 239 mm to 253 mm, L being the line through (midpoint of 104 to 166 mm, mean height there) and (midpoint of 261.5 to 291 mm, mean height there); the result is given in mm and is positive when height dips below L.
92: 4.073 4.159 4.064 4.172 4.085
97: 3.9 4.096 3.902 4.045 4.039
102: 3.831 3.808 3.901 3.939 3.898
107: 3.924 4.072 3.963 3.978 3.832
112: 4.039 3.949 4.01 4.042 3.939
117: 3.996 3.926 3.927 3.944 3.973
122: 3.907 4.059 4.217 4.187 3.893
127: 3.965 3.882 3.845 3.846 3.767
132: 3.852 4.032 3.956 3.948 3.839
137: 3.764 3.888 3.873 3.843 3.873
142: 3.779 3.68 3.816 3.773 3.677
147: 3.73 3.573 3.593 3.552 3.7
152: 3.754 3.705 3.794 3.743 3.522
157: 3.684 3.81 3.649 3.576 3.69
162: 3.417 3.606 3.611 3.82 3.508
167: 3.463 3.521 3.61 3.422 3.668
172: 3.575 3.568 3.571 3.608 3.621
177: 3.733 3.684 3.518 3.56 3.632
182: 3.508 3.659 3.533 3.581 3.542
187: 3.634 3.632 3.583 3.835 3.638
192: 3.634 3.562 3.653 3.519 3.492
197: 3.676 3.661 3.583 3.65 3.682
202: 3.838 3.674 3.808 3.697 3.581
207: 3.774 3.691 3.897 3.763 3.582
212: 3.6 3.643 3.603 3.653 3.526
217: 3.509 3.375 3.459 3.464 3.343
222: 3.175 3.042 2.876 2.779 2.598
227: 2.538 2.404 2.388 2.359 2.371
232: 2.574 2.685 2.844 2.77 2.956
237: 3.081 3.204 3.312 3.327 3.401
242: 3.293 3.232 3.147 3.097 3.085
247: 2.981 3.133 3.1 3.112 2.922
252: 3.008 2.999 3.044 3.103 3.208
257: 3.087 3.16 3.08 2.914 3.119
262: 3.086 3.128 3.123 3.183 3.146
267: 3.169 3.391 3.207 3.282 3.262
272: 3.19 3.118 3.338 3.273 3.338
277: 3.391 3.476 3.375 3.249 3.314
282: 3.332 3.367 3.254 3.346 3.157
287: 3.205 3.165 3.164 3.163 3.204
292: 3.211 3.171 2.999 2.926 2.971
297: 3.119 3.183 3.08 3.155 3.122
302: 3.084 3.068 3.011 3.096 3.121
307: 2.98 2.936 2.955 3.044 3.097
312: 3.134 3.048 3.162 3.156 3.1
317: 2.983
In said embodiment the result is 1.0 mm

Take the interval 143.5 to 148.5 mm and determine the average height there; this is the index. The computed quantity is 3.71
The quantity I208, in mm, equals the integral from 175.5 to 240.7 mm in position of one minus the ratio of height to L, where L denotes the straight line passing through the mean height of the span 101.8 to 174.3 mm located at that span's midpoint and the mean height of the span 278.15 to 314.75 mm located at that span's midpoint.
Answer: 2.5 mm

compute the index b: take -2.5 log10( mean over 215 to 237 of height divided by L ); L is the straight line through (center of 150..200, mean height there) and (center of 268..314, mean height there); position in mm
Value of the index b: 0.17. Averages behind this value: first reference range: 3.62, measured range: 2.93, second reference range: 3.17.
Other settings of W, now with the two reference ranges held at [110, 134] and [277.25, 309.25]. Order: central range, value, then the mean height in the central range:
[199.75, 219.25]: -0.56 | 3.65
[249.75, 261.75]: 0.98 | 3.06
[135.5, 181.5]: 1.49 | 3.67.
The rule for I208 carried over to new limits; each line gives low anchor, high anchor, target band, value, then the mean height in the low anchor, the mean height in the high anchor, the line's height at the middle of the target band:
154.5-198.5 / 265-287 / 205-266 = 4.8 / 3.61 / 3.28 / 3.41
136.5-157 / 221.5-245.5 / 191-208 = -2.3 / 3.73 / 2.89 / 3.22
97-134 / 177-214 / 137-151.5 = 0.4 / 3.96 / 3.65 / 3.84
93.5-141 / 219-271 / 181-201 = -1.1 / 3.95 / 3.03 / 3.42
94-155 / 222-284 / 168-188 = -0.2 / 3.9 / 3.07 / 3.55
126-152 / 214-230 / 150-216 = -4.5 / 3.8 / 3.07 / 3.41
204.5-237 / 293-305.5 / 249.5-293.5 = -1.2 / 3.17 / 3.07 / 3.11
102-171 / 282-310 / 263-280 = -0.2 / 3.81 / 3.12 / 3.23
